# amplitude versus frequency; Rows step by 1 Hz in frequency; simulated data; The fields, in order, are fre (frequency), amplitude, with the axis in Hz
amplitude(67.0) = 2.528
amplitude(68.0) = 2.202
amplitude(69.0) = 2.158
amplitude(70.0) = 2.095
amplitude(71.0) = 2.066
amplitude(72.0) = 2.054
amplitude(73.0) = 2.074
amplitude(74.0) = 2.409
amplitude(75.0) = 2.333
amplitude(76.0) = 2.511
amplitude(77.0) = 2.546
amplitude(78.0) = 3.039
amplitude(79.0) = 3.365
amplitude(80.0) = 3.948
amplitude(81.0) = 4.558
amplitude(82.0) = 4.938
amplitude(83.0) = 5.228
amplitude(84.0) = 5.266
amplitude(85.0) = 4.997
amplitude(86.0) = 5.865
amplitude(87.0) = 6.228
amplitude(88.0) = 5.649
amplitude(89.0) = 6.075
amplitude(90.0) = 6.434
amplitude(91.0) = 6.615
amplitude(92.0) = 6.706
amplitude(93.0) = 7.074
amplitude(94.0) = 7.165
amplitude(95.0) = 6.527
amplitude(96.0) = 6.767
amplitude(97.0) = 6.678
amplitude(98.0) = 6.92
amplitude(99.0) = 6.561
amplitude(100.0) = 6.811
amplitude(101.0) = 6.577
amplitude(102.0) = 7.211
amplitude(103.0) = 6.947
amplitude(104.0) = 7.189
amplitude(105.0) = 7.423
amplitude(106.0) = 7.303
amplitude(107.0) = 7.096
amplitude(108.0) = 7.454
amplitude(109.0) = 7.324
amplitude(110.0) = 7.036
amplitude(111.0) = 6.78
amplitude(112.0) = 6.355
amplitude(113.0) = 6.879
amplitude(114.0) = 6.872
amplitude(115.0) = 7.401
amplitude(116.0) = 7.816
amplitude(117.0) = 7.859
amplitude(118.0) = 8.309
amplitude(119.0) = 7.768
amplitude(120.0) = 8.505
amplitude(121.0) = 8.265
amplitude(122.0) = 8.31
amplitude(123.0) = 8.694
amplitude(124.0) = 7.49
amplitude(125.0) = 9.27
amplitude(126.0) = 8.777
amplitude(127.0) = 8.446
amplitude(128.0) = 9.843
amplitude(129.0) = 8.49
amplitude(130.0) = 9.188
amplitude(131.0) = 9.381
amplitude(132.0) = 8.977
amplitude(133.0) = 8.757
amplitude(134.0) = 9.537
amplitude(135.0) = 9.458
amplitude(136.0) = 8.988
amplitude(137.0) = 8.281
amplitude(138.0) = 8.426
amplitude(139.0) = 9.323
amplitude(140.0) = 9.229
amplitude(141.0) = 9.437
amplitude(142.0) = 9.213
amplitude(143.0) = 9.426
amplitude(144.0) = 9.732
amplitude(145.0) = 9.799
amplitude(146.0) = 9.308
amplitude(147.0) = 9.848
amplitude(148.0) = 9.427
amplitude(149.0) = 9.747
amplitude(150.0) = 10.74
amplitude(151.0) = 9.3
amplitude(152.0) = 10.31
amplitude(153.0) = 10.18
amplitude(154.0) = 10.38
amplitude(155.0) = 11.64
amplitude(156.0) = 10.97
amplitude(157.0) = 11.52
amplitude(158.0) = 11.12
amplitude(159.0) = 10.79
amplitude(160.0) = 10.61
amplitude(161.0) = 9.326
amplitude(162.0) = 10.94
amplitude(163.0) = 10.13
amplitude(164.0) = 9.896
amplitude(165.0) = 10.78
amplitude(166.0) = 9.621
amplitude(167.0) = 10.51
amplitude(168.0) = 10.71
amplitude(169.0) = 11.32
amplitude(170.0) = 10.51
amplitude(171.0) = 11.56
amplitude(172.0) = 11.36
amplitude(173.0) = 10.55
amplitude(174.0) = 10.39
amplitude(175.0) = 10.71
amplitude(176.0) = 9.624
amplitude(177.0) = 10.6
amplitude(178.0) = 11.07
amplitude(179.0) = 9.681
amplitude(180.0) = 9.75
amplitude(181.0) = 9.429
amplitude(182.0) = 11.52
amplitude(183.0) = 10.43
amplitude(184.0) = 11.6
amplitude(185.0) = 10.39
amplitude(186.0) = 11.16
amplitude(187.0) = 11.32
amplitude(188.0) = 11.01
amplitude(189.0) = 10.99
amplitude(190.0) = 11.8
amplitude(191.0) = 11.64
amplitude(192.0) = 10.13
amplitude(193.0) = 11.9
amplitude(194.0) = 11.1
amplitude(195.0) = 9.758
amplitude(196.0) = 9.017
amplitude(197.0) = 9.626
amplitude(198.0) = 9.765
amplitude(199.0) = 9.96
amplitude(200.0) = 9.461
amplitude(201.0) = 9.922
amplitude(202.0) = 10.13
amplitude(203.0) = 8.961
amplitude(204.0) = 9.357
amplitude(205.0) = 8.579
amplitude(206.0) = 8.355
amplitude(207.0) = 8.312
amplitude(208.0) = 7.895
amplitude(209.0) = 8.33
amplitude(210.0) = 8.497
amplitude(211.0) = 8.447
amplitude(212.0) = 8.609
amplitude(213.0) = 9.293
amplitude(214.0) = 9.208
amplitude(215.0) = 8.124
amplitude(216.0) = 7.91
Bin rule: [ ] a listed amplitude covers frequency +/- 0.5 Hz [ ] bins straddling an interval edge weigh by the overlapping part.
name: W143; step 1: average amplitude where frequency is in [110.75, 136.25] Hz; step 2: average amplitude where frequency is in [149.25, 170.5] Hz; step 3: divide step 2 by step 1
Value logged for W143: 1.26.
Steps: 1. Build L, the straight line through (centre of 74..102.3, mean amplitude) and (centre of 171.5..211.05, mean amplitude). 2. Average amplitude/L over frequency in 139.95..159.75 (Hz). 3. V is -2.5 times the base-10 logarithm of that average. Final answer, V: -0.23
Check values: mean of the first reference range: 5.45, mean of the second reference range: 10.1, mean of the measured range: 10.1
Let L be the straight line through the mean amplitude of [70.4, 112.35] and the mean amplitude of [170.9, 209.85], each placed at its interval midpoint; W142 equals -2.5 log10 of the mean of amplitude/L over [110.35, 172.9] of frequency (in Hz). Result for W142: -0.19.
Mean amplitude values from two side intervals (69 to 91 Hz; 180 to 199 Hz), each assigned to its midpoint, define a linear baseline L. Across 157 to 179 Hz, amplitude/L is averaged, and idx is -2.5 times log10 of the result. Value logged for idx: -0.136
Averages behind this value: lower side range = 4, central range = 10.6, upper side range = 10.7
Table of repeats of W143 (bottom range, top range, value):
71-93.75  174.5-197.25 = 2.35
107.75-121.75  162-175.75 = 1.42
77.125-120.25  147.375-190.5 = 1.64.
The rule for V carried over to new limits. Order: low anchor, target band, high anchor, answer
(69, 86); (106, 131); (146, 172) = -0.15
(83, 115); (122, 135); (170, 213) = -0.15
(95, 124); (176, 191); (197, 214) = -0.24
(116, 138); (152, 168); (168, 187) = -0.06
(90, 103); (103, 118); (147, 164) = 0.06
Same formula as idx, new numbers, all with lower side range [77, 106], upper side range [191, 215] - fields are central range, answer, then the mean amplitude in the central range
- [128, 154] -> -0.25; 9.41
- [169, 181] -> -0.23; 10.5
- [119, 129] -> -0.22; 8.57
